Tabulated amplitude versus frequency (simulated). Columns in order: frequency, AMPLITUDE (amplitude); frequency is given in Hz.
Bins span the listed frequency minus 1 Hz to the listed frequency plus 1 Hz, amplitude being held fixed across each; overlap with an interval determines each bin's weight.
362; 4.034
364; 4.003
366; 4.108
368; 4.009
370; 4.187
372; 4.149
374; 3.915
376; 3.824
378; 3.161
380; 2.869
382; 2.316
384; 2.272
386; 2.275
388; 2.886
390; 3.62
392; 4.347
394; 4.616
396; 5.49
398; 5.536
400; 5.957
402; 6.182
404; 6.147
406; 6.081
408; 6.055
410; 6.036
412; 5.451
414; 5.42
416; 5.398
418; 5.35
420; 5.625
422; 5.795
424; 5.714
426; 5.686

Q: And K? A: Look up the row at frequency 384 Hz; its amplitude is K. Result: 2.272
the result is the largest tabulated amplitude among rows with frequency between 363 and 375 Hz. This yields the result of 4.187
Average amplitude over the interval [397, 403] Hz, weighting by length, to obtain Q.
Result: 5.89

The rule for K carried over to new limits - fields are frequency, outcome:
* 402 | 6.182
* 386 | 2.275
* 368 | 4.009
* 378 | 3.161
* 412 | 5.451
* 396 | 5.49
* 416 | 5.398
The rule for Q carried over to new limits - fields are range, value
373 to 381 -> 3.44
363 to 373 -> 4.09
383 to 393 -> 3.08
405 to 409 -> 6.07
